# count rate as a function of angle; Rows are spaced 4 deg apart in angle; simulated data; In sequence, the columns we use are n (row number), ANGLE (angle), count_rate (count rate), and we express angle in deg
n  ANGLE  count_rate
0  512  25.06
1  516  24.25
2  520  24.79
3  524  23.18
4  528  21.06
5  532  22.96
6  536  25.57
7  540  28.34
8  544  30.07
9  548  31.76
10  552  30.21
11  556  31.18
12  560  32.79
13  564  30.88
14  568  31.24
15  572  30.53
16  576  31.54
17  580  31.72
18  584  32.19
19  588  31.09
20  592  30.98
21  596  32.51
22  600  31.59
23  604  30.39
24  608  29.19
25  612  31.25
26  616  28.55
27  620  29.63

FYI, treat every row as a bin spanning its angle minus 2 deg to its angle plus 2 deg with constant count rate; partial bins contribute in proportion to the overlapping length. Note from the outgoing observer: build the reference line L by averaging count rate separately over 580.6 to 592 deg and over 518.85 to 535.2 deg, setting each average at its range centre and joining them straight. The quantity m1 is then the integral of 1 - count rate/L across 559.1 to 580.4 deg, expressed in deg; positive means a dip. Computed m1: -1.6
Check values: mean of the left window 23.1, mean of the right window 31.5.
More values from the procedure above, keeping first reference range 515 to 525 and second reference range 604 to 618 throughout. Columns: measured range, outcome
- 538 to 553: -2.5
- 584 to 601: -1.8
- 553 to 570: -3.0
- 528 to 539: 0.4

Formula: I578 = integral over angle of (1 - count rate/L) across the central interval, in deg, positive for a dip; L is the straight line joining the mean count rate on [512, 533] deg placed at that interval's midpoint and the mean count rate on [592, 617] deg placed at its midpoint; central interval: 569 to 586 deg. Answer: -1.9 deg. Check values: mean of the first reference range 23.4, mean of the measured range 31.5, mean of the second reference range 30.7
